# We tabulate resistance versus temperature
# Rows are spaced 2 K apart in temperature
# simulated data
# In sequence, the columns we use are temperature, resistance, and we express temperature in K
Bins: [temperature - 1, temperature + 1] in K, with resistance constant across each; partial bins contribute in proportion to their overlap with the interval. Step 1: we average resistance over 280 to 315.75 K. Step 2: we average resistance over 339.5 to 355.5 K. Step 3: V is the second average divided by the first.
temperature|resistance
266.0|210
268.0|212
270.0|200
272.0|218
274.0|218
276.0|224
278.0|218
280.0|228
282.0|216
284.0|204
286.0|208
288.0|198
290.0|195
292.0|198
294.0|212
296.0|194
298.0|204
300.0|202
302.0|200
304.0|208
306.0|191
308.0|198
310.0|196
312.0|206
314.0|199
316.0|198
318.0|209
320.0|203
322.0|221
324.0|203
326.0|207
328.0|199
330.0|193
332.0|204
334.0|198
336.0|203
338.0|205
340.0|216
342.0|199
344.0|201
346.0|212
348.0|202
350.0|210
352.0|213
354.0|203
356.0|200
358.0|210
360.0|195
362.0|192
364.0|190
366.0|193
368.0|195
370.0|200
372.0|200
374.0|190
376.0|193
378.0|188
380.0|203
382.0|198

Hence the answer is 1.02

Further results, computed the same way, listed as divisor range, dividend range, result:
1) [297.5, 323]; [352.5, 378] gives 0.97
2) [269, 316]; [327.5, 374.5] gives 0.98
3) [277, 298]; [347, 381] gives 0.96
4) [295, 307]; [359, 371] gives 0.97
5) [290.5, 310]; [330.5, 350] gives 1.02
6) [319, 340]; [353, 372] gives 0.97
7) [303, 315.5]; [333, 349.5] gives 1.03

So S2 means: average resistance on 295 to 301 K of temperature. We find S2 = 200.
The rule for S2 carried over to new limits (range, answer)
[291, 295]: 205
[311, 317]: 201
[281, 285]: 210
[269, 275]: 212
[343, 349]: 205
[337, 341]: 210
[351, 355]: 208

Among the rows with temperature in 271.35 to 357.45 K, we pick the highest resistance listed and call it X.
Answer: 228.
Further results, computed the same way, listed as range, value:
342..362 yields 213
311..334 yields 221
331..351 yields 216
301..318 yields 209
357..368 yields 210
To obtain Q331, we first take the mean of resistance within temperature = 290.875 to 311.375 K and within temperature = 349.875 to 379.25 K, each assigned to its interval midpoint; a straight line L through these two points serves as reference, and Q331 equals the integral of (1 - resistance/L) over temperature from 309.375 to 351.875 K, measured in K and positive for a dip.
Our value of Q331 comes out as -1.08 K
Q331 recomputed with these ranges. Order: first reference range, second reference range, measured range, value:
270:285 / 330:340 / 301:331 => 0.8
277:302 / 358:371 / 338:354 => -0.7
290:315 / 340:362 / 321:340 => -0.1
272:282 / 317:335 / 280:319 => 2.0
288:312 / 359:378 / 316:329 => -0.5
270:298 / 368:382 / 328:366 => -0.4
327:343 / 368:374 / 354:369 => 0.1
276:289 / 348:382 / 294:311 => 0.8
